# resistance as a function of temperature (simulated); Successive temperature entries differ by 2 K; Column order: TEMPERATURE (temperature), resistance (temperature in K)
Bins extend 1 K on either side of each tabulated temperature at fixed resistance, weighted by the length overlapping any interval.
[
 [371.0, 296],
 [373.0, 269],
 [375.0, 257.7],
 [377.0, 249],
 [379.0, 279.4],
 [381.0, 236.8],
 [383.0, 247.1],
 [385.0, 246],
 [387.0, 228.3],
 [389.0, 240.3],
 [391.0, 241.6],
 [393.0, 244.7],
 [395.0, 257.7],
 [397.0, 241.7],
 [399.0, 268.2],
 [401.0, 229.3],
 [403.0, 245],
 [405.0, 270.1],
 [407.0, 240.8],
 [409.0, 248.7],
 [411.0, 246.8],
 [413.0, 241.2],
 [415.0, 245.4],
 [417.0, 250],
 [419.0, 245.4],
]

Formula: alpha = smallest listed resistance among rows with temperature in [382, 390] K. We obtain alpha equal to 228.3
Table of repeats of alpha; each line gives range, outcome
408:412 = 246.8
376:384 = 236.8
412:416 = 241.2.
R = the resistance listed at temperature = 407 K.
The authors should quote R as 240.8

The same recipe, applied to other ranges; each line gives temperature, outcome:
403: 245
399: 268.2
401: 229.3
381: 236.8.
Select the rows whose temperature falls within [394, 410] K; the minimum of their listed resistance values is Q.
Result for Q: 229.3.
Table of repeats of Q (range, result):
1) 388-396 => 240.3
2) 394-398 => 241.7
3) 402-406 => 245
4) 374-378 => 249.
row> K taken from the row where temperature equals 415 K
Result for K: 245.4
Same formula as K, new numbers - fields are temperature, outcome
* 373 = 269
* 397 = 241.7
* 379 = 279.4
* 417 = 250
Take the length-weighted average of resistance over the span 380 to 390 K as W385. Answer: 240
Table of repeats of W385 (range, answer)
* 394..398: 250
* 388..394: 242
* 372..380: 264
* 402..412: 250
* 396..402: 246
